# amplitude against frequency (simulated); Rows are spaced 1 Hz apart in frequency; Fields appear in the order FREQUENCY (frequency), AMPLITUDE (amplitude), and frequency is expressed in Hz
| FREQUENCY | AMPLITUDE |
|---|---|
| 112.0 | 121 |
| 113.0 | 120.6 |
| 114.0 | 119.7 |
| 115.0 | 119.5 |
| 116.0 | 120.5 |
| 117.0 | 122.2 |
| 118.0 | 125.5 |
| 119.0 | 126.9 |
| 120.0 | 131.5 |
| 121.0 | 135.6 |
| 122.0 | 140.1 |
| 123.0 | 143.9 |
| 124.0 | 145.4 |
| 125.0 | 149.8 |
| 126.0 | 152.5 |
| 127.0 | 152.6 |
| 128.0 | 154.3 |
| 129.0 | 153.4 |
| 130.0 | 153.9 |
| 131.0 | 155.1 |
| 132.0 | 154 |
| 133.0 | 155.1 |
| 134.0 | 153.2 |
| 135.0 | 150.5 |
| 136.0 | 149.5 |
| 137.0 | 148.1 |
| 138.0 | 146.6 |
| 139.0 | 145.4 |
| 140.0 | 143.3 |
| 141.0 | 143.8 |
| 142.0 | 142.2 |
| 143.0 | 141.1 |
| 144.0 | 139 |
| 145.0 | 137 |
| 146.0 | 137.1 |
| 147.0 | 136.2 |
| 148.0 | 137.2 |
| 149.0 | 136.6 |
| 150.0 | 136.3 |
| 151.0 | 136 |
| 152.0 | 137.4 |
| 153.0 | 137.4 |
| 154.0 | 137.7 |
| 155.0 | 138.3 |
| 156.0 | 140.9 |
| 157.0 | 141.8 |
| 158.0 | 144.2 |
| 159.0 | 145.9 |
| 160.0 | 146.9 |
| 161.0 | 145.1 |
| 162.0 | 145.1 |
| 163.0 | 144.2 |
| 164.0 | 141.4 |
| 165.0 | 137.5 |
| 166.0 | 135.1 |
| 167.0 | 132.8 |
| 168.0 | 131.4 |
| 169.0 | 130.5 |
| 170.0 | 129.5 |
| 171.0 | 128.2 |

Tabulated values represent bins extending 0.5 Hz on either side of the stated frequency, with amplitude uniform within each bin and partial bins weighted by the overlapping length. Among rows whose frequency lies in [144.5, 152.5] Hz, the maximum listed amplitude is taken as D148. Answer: 137.4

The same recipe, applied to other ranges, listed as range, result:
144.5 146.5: 137.1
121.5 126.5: 152.5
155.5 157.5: 141.8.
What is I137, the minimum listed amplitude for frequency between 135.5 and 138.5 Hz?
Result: 146.6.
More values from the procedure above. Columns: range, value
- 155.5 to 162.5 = 140.9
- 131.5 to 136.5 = 149.5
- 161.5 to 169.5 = 130.5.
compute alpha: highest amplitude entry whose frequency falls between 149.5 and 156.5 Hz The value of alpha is 140.9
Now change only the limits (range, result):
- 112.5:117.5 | 122.2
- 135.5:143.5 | 149.5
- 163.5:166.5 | 141.4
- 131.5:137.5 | 155.1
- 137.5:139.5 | 146.6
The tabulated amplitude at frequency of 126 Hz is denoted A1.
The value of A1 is 152.5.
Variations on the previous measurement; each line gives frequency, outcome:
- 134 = 153.2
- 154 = 137.7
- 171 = 128.2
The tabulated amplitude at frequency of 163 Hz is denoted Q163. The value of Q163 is 144.2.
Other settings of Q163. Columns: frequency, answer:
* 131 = 155.1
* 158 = 144.2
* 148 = 137.2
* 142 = 142.2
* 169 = 130.5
